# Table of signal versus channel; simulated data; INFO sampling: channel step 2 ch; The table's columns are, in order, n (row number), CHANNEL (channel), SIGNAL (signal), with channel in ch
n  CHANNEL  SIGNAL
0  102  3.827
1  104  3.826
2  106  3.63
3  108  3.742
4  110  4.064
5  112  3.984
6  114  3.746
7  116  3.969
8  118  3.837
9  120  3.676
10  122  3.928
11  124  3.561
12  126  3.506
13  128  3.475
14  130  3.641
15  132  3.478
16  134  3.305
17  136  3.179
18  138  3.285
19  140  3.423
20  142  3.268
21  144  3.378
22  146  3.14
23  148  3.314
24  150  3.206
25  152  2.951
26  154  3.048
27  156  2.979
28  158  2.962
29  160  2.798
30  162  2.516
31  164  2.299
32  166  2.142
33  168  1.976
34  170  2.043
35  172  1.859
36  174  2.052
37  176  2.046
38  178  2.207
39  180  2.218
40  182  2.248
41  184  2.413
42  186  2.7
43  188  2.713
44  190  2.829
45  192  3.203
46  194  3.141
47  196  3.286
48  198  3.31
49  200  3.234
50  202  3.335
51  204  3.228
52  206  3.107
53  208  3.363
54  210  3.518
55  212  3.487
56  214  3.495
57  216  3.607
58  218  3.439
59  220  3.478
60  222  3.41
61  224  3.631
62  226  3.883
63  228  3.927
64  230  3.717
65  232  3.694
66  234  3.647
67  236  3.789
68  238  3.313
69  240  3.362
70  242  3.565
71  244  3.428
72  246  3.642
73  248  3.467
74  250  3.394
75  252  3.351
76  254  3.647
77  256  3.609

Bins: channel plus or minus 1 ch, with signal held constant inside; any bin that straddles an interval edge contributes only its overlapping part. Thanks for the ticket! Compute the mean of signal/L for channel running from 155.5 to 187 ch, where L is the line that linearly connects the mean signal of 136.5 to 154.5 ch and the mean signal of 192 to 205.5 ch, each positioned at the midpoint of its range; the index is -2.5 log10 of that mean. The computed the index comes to 0.36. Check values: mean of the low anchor 3.23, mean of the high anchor 3.25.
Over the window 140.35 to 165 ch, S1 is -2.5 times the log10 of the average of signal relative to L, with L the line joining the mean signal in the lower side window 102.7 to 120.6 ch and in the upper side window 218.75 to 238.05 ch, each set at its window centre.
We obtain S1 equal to 0.25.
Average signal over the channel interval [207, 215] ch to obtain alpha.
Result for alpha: 3.47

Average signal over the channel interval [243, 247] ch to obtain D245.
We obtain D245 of 3.54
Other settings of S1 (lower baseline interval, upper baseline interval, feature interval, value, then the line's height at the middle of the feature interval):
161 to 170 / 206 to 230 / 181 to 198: 0.00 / 2.83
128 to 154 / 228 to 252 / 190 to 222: 0.04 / 3.47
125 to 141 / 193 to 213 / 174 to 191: 0.36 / 3.33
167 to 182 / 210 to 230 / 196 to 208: -0.09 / 2.99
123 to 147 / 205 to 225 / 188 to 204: 0.09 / 3.44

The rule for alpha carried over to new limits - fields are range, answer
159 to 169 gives 2.35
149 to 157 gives 3.05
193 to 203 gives 3.26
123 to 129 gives 3.51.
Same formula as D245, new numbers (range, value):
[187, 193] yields 2.92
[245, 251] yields 3.5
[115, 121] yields 3.83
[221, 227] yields 3.64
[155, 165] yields 2.71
